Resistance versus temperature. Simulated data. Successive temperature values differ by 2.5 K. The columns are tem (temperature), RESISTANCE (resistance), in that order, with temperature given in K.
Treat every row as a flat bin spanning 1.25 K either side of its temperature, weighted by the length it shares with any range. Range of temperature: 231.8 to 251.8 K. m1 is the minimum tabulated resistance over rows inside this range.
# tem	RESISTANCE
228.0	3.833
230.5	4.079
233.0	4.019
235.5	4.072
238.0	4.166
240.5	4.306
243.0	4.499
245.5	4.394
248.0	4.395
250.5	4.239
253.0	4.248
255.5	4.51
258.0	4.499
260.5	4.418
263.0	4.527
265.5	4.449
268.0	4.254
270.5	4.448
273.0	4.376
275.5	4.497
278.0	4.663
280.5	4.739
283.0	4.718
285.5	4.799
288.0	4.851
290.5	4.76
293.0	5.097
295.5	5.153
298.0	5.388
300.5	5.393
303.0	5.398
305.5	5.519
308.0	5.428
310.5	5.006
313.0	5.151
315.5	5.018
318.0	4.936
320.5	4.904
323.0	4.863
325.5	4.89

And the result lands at 4.019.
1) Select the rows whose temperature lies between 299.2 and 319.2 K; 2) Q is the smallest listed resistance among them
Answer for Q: 4.936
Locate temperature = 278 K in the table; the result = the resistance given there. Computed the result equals 4.663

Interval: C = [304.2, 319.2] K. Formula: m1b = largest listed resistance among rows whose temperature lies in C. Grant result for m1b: 5.519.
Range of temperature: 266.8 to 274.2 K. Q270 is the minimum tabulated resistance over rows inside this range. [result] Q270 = 4.254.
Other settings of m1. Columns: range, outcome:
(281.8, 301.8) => 4.718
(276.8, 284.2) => 4.663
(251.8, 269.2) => 4.248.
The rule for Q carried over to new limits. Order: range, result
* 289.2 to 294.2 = 4.76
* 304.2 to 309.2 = 5.428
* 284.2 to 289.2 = 4.799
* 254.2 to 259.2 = 4.499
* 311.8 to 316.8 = 5.018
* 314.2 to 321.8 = 4.904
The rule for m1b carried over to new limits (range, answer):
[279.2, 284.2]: 4.739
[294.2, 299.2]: 5.388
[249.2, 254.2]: 4.248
